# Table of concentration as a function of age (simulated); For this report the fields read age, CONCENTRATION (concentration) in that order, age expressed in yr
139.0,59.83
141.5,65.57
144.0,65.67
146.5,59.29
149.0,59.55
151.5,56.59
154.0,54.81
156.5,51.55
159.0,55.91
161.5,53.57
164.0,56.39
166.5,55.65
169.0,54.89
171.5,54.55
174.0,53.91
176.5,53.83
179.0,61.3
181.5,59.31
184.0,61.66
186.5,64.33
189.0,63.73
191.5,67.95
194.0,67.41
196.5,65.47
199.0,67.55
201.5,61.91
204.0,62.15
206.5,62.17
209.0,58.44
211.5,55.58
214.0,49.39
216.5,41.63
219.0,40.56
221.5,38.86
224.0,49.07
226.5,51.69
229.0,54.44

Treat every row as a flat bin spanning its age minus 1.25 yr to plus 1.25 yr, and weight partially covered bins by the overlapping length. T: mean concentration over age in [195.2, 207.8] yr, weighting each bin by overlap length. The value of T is 63.8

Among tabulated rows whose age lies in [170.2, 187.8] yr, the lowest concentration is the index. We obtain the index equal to 53.83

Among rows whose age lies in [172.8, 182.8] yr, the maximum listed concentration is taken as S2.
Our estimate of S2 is 61.3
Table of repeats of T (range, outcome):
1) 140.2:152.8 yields 61.3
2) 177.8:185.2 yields 60.7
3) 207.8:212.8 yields 56.9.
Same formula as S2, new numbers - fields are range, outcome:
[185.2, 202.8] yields 67.95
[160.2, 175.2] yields 56.39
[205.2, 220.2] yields 62.17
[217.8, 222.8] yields 40.56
